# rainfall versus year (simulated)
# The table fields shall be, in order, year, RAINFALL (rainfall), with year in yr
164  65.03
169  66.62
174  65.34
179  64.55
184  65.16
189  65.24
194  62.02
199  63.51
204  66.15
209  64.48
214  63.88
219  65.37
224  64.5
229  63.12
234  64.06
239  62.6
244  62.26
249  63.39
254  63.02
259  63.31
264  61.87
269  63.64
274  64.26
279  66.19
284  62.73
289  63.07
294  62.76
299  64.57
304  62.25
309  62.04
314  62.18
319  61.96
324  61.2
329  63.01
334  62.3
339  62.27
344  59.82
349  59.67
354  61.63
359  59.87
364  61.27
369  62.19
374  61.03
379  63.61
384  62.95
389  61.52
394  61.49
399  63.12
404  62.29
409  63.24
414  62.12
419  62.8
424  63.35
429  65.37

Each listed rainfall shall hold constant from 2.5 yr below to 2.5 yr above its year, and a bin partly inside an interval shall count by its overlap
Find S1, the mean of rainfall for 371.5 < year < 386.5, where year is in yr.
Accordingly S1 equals 62.5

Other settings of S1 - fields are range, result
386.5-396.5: 61.5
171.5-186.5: 65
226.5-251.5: 63.1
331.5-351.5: 61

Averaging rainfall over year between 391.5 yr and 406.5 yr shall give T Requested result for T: 62.3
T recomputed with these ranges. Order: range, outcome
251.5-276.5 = 63.2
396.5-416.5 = 62.7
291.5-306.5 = 63.2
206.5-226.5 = 64.6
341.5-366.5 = 60.5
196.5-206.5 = 64.8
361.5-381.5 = 62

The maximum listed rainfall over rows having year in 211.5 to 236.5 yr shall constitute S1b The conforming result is 65.37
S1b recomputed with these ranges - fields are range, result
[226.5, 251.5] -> 64.06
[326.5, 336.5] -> 63.01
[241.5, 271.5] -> 63.64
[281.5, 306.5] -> 64.57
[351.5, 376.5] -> 62.19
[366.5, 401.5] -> 63.61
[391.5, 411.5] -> 63.24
